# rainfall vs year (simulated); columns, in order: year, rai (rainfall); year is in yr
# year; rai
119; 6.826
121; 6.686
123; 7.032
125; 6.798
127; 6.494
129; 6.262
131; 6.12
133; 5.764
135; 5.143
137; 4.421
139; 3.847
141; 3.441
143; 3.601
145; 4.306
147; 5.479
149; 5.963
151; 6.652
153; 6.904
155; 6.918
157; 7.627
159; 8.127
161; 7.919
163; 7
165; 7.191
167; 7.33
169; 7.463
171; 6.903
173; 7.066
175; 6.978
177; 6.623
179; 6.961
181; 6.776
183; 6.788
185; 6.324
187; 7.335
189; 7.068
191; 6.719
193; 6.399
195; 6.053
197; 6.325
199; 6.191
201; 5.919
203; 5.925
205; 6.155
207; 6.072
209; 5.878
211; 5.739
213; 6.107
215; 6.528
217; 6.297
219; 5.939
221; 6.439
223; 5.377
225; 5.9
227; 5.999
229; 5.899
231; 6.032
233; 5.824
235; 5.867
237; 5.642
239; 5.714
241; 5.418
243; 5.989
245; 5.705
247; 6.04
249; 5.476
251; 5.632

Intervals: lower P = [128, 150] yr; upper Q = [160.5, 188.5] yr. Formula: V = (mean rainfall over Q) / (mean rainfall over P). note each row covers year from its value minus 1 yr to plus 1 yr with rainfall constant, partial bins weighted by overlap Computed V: 1.42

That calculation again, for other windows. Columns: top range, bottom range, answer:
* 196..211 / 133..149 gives 1.34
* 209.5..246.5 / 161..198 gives 0.86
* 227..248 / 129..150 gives 1.19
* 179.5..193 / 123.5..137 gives 1.13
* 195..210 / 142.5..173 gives 0.91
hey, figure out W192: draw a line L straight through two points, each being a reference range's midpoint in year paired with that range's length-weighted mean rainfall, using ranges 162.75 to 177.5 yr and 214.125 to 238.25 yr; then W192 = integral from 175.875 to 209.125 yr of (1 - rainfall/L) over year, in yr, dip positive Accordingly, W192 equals 0.9 yr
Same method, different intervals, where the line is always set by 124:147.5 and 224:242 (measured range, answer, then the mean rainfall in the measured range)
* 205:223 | -1.29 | 6.08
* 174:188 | -3.54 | 6.83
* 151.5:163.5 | -4.81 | 7.4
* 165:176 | -3.64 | 7.15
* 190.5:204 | -1.55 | 6.2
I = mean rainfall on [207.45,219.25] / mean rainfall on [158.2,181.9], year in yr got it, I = 0.8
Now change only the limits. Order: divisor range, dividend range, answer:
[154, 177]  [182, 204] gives 0.89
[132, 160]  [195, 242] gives 1.07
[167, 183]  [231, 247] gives 0.83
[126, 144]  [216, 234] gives 1.19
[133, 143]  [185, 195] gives 1.57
